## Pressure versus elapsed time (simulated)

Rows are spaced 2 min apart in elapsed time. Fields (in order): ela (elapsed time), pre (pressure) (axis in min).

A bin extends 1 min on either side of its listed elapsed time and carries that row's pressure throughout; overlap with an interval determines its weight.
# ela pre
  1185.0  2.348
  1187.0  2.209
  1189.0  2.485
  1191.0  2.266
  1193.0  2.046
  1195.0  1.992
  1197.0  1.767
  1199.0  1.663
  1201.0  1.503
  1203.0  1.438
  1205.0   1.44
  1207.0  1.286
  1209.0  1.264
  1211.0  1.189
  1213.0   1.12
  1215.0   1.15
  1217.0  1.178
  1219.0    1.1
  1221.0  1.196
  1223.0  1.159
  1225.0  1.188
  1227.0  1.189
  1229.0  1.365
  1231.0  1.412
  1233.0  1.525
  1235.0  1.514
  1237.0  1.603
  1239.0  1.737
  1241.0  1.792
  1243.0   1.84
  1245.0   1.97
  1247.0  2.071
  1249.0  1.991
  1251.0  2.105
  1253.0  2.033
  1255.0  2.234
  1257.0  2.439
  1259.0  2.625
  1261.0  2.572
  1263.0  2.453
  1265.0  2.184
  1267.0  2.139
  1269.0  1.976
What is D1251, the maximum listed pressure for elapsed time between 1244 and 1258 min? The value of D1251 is 2.439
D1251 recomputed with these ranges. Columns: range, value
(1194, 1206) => 1.992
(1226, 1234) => 1.525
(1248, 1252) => 2.105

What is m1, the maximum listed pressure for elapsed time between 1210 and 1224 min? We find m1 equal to 1.196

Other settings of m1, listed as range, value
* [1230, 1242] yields 1.792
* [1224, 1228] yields 1.189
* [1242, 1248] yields 2.071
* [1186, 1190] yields 2.485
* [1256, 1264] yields 2.625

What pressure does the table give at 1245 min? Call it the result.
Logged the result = 1.97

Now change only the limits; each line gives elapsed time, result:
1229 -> 1.365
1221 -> 1.196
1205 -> 1.44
